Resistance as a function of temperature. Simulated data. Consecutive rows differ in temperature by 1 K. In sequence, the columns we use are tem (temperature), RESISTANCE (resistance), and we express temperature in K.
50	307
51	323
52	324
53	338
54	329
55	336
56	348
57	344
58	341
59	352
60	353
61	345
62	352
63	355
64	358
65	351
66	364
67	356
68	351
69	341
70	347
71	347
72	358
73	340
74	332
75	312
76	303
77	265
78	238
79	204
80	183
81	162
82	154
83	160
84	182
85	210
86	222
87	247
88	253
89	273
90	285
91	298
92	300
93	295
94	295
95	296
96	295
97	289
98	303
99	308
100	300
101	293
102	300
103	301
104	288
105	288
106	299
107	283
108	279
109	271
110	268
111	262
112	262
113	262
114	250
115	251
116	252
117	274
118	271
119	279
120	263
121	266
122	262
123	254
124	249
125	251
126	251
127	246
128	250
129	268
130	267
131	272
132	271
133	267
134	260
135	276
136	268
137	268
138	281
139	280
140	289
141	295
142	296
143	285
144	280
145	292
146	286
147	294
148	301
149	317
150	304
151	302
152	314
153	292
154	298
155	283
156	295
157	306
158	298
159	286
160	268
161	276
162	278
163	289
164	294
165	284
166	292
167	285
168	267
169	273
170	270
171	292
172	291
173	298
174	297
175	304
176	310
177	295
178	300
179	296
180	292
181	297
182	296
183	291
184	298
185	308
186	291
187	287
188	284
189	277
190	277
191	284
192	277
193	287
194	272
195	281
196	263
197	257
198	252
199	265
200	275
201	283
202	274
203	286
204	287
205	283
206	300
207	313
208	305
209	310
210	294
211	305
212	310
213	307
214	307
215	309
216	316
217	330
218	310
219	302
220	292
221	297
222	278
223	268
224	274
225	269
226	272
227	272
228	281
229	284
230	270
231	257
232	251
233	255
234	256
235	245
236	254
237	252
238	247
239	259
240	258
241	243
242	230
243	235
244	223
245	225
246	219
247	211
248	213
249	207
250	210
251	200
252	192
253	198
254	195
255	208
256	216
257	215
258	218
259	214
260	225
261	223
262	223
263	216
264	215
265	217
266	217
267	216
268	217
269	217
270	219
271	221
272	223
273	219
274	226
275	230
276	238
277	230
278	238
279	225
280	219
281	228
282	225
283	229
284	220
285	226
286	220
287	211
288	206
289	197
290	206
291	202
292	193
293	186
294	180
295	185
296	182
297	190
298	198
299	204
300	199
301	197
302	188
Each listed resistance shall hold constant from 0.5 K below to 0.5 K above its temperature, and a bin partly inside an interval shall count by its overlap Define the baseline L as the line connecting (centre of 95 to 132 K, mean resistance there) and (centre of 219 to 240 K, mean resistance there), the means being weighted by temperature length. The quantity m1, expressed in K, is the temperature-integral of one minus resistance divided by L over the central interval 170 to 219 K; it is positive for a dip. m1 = -4.18 K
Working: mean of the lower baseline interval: 273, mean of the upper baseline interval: 267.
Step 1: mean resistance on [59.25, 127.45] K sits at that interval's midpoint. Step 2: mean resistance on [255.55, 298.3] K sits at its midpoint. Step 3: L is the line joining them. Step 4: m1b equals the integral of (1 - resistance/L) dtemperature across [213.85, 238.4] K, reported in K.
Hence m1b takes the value -4.66 K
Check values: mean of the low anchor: 282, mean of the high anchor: 215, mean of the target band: 278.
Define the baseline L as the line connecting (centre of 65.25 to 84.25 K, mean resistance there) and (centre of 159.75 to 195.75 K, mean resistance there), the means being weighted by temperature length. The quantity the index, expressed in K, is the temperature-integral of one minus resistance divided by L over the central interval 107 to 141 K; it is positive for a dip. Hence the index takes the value 2.2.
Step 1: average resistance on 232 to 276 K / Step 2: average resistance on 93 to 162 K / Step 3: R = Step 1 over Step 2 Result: 0.8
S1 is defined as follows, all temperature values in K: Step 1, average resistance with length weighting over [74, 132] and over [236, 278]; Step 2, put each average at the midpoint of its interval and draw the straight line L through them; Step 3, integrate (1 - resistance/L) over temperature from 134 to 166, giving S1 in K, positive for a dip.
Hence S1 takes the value -4.9 K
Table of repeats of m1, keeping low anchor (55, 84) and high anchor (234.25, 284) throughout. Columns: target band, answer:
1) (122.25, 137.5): 1.0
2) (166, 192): -3.2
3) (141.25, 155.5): -1.3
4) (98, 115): 0.5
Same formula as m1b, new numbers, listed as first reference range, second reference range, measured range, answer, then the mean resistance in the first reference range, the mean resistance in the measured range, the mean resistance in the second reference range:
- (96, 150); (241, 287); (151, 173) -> -2.3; 277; 288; 219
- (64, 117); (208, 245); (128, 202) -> -2.1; 280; 285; 275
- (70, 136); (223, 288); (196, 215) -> -3.6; 269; 289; 231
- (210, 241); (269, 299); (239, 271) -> 3.6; 279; 218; 213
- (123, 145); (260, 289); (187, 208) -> -2.7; 270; 280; 222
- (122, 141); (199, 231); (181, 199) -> 0.1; 266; 281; 291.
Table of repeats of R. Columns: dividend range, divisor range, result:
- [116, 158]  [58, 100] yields 0.95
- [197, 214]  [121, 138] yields 1.11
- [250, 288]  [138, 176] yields 0.75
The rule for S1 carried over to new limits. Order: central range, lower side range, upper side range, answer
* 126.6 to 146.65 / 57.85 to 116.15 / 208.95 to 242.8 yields 0.6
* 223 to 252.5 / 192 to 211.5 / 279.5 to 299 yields 0.9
